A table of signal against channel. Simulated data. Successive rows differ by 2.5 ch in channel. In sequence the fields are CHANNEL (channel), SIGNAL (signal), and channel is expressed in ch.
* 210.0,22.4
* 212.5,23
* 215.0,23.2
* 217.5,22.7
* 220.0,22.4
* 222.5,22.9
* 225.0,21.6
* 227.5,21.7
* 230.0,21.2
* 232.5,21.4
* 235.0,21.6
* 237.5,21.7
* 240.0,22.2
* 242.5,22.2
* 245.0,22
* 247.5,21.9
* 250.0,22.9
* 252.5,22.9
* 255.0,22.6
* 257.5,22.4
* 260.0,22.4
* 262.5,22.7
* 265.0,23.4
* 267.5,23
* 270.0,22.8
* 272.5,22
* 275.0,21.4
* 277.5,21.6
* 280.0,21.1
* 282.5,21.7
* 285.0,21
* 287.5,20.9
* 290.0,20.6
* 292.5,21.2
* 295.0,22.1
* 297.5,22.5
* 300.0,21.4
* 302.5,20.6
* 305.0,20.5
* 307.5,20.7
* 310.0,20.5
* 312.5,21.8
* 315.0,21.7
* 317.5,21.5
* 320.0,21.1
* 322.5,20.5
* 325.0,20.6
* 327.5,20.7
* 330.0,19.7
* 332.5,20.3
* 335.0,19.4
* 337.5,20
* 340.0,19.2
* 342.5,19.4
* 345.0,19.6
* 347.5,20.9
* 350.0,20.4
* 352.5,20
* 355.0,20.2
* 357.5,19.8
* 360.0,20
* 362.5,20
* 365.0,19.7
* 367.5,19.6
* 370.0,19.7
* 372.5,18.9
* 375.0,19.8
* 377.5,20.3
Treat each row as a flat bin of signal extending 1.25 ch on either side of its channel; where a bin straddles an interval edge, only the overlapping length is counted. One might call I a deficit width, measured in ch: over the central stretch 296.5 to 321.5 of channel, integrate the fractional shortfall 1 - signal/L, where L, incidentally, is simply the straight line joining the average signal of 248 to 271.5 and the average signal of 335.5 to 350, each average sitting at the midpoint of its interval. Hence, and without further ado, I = -0.22 ch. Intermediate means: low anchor 22.8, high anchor 19.8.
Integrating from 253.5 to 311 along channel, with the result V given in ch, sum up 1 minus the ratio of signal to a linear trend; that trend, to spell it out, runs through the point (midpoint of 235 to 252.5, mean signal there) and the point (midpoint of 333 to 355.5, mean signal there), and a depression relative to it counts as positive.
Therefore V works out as -1.10 ch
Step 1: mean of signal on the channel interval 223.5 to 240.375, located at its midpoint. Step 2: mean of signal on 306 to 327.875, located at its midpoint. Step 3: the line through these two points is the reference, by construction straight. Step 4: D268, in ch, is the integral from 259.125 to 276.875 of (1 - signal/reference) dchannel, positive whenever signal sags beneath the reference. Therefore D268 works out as -0.9 ch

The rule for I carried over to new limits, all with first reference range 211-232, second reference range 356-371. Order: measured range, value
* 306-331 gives -0.3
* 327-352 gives 0.4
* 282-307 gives -0.2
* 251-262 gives -0.5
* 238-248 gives -0.1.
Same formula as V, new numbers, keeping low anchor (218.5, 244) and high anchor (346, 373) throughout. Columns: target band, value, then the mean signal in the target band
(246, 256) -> -0.4 ch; 22.6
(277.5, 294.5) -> -0.1 ch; 21.2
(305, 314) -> -0.1 ch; 21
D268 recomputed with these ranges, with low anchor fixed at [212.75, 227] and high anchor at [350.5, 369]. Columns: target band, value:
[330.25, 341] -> 0.3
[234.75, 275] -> -1.0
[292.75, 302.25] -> -0.3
